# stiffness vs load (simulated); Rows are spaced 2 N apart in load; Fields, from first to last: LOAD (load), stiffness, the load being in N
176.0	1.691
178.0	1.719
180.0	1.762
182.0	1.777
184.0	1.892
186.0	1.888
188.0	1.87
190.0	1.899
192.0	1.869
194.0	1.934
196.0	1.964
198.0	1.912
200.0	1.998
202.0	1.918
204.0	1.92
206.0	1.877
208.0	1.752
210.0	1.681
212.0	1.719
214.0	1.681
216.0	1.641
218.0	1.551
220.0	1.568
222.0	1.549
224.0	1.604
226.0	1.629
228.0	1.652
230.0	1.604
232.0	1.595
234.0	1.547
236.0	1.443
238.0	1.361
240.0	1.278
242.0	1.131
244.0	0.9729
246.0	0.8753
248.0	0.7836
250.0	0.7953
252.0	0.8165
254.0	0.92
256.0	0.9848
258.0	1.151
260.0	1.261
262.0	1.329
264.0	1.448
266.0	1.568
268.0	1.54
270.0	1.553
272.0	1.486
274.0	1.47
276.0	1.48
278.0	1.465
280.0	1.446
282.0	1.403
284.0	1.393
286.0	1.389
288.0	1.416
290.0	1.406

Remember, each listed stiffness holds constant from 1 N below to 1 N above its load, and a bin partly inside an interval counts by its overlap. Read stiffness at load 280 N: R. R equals 1.446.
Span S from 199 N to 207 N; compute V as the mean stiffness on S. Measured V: 1.93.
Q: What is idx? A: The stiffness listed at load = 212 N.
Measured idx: 1.719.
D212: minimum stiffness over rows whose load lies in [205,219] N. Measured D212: 1.551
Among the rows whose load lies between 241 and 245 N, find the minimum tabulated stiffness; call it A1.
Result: 0.9729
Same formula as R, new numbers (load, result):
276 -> 1.48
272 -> 1.486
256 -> 0.9848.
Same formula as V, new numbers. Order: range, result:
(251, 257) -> 0.907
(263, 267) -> 1.51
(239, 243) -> 1.2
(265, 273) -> 1.54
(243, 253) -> 0.849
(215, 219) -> 1.6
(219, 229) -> 1.6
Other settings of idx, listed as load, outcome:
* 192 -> 1.869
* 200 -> 1.998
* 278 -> 1.465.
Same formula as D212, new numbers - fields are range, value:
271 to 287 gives 1.389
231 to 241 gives 1.278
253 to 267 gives 0.92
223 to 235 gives 1.547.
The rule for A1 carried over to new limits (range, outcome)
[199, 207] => 1.877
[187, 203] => 1.869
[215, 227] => 1.549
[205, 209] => 1.752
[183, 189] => 1.87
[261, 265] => 1.329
